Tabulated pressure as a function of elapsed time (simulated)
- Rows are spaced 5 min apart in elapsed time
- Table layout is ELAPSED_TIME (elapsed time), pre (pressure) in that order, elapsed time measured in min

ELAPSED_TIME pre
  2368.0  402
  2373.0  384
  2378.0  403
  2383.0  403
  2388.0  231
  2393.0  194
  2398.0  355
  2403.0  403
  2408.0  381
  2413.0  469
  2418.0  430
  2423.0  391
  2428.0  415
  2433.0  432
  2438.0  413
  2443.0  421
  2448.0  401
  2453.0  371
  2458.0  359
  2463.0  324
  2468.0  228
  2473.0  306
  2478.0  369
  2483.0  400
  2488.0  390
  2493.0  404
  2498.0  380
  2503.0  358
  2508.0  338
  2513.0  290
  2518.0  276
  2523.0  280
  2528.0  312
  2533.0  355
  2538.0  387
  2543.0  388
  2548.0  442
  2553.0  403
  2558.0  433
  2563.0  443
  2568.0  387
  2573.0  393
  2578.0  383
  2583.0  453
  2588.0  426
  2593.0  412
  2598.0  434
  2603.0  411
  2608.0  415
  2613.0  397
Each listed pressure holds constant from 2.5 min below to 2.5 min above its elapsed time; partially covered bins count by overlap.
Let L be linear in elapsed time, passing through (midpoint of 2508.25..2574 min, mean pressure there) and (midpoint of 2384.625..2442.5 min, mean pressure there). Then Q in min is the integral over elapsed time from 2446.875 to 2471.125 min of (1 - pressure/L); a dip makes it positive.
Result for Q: 2.6 min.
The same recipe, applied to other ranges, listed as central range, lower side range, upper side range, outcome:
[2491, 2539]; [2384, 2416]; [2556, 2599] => 6.8 min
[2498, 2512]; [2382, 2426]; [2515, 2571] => 0.8 min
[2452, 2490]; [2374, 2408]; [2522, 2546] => 0.3 min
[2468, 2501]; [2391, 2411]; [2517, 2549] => -1.8 min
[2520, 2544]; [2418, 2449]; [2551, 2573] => 4.3 min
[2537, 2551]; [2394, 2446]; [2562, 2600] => 0.2 min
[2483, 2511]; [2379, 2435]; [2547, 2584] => 1.5 min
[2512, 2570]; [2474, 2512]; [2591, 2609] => 3.7 min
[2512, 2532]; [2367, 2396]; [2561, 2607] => 4.9 min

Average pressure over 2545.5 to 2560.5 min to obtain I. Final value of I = 426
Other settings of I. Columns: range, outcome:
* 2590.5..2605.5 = 419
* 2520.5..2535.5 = 316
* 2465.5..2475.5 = 267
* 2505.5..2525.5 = 296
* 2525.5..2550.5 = 377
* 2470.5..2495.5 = 374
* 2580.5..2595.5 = 430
